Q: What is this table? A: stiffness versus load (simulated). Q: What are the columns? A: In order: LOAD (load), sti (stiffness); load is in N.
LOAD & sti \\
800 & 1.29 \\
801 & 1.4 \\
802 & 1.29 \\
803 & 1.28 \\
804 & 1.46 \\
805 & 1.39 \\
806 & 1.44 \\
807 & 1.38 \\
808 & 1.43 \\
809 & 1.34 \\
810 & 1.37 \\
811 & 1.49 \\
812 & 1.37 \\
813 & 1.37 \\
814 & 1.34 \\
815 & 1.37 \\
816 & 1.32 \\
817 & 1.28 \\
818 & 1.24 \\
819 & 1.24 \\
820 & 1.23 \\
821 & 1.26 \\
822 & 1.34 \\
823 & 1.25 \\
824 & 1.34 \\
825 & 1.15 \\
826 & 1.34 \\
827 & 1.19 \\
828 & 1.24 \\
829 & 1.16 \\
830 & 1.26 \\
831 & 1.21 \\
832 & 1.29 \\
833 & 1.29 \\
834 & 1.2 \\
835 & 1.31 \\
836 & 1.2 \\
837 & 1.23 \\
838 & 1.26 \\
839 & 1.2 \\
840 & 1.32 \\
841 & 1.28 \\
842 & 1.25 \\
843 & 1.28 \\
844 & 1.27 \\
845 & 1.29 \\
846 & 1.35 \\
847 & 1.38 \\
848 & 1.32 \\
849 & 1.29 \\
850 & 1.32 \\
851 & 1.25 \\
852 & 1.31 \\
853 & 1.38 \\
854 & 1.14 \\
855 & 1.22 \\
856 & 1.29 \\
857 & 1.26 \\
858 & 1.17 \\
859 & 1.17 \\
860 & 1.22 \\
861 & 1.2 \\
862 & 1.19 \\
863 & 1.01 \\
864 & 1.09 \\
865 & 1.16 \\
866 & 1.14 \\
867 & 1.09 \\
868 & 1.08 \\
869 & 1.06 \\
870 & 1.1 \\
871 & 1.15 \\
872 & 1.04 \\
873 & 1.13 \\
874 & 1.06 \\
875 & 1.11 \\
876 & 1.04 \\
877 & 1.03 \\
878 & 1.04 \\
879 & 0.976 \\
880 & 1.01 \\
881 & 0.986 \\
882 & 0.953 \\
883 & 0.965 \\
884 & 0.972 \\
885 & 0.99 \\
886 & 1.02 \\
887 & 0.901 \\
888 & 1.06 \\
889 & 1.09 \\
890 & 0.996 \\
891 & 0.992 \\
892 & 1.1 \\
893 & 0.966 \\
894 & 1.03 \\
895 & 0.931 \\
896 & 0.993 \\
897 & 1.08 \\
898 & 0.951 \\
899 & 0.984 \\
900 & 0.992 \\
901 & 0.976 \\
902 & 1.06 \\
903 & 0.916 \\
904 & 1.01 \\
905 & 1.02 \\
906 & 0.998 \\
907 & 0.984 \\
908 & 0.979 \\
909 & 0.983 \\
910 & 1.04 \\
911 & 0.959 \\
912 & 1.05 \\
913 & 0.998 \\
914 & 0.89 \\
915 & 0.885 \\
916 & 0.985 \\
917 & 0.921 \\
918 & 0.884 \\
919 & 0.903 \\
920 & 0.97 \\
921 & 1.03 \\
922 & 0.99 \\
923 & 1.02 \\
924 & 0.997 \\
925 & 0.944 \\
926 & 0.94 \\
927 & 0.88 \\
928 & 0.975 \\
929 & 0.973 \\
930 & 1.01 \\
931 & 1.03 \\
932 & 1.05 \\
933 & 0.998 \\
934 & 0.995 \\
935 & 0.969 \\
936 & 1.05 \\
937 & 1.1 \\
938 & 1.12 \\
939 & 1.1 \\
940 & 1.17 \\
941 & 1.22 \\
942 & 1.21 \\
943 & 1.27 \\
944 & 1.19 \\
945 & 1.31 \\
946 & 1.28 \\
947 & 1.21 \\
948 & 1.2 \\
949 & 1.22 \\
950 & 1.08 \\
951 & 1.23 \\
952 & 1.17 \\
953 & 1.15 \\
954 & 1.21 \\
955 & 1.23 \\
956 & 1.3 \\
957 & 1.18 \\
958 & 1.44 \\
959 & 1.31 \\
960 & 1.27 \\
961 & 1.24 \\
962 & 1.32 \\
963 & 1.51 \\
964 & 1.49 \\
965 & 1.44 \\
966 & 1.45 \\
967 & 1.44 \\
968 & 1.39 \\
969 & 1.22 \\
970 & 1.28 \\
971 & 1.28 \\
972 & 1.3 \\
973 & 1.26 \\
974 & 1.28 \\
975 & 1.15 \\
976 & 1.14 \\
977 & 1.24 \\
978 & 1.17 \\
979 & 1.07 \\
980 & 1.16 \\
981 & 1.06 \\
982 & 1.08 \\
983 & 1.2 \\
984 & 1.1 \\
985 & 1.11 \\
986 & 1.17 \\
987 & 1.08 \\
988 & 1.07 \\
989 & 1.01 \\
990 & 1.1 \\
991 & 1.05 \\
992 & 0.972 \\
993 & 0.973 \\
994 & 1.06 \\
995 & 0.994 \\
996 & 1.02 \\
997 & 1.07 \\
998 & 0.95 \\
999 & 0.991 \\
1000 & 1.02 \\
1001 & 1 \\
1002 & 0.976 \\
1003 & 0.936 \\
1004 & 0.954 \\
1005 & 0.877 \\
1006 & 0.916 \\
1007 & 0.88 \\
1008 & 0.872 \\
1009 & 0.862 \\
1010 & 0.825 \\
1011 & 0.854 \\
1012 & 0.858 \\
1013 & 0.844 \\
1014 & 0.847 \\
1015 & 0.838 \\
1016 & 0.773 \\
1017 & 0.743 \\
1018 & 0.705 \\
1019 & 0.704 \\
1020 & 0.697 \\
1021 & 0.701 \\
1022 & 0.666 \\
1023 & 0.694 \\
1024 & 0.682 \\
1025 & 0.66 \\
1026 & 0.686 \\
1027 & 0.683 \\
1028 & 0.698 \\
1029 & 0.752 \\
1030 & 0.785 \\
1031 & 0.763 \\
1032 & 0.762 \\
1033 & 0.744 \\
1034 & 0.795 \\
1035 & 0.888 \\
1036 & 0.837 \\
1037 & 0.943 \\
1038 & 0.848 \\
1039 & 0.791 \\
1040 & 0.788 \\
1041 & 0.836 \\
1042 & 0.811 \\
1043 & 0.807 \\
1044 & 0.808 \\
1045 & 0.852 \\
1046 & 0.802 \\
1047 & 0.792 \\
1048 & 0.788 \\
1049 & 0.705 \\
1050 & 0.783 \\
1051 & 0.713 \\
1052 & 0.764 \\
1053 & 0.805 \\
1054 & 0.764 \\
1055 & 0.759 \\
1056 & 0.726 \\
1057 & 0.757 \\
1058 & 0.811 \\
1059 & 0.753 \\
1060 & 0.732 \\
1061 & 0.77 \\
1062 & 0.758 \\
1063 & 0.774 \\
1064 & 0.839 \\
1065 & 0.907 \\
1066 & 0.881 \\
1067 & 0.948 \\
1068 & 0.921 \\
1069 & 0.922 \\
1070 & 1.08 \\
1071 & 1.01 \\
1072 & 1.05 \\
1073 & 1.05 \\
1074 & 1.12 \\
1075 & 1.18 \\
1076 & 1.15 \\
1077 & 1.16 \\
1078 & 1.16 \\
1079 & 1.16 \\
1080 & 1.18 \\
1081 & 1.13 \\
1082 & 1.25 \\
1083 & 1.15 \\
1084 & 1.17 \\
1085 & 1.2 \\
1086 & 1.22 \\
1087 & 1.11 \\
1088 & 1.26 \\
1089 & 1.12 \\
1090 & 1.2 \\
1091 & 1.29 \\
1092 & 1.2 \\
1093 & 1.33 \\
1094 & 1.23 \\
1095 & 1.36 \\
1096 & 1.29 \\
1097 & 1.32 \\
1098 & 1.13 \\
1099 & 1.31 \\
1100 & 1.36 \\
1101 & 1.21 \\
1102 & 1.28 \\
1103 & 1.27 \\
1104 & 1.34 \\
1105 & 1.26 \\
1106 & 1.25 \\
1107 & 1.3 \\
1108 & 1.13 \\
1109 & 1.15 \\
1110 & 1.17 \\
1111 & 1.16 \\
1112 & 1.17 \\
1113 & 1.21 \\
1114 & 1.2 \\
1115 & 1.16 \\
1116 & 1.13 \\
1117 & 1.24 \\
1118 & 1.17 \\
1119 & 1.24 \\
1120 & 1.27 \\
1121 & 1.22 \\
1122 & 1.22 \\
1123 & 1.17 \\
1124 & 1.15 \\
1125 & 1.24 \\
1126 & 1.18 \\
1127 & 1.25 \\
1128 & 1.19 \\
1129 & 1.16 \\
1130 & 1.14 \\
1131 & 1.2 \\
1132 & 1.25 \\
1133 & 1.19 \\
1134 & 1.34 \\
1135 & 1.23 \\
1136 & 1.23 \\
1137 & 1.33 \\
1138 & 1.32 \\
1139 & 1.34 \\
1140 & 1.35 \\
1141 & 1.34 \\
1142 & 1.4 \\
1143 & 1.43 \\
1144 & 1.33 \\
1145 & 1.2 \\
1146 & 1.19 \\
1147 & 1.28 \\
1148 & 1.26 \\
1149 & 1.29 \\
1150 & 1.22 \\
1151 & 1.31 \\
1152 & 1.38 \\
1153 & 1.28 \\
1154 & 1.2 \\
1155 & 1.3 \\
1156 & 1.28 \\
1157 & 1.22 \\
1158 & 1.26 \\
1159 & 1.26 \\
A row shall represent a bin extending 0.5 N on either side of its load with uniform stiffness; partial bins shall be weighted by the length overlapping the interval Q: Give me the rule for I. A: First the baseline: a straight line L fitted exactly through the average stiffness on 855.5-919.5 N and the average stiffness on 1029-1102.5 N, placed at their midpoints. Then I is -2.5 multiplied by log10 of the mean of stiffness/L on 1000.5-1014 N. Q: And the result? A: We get 0.12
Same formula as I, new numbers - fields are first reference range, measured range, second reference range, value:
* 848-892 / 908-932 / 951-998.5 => 0.186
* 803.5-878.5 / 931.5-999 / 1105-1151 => 0.055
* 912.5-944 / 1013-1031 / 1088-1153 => 0.476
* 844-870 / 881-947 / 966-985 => 0.190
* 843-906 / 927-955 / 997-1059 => -0.159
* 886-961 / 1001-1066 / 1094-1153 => 0.414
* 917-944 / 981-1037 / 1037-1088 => 0.097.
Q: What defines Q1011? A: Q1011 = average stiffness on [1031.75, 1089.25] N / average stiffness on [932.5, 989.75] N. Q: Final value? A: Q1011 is 0.8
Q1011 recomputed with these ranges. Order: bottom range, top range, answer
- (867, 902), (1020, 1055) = 0.75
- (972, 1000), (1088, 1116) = 1.13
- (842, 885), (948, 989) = 1.07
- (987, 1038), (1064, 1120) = 1.36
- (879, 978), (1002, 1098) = 0.83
